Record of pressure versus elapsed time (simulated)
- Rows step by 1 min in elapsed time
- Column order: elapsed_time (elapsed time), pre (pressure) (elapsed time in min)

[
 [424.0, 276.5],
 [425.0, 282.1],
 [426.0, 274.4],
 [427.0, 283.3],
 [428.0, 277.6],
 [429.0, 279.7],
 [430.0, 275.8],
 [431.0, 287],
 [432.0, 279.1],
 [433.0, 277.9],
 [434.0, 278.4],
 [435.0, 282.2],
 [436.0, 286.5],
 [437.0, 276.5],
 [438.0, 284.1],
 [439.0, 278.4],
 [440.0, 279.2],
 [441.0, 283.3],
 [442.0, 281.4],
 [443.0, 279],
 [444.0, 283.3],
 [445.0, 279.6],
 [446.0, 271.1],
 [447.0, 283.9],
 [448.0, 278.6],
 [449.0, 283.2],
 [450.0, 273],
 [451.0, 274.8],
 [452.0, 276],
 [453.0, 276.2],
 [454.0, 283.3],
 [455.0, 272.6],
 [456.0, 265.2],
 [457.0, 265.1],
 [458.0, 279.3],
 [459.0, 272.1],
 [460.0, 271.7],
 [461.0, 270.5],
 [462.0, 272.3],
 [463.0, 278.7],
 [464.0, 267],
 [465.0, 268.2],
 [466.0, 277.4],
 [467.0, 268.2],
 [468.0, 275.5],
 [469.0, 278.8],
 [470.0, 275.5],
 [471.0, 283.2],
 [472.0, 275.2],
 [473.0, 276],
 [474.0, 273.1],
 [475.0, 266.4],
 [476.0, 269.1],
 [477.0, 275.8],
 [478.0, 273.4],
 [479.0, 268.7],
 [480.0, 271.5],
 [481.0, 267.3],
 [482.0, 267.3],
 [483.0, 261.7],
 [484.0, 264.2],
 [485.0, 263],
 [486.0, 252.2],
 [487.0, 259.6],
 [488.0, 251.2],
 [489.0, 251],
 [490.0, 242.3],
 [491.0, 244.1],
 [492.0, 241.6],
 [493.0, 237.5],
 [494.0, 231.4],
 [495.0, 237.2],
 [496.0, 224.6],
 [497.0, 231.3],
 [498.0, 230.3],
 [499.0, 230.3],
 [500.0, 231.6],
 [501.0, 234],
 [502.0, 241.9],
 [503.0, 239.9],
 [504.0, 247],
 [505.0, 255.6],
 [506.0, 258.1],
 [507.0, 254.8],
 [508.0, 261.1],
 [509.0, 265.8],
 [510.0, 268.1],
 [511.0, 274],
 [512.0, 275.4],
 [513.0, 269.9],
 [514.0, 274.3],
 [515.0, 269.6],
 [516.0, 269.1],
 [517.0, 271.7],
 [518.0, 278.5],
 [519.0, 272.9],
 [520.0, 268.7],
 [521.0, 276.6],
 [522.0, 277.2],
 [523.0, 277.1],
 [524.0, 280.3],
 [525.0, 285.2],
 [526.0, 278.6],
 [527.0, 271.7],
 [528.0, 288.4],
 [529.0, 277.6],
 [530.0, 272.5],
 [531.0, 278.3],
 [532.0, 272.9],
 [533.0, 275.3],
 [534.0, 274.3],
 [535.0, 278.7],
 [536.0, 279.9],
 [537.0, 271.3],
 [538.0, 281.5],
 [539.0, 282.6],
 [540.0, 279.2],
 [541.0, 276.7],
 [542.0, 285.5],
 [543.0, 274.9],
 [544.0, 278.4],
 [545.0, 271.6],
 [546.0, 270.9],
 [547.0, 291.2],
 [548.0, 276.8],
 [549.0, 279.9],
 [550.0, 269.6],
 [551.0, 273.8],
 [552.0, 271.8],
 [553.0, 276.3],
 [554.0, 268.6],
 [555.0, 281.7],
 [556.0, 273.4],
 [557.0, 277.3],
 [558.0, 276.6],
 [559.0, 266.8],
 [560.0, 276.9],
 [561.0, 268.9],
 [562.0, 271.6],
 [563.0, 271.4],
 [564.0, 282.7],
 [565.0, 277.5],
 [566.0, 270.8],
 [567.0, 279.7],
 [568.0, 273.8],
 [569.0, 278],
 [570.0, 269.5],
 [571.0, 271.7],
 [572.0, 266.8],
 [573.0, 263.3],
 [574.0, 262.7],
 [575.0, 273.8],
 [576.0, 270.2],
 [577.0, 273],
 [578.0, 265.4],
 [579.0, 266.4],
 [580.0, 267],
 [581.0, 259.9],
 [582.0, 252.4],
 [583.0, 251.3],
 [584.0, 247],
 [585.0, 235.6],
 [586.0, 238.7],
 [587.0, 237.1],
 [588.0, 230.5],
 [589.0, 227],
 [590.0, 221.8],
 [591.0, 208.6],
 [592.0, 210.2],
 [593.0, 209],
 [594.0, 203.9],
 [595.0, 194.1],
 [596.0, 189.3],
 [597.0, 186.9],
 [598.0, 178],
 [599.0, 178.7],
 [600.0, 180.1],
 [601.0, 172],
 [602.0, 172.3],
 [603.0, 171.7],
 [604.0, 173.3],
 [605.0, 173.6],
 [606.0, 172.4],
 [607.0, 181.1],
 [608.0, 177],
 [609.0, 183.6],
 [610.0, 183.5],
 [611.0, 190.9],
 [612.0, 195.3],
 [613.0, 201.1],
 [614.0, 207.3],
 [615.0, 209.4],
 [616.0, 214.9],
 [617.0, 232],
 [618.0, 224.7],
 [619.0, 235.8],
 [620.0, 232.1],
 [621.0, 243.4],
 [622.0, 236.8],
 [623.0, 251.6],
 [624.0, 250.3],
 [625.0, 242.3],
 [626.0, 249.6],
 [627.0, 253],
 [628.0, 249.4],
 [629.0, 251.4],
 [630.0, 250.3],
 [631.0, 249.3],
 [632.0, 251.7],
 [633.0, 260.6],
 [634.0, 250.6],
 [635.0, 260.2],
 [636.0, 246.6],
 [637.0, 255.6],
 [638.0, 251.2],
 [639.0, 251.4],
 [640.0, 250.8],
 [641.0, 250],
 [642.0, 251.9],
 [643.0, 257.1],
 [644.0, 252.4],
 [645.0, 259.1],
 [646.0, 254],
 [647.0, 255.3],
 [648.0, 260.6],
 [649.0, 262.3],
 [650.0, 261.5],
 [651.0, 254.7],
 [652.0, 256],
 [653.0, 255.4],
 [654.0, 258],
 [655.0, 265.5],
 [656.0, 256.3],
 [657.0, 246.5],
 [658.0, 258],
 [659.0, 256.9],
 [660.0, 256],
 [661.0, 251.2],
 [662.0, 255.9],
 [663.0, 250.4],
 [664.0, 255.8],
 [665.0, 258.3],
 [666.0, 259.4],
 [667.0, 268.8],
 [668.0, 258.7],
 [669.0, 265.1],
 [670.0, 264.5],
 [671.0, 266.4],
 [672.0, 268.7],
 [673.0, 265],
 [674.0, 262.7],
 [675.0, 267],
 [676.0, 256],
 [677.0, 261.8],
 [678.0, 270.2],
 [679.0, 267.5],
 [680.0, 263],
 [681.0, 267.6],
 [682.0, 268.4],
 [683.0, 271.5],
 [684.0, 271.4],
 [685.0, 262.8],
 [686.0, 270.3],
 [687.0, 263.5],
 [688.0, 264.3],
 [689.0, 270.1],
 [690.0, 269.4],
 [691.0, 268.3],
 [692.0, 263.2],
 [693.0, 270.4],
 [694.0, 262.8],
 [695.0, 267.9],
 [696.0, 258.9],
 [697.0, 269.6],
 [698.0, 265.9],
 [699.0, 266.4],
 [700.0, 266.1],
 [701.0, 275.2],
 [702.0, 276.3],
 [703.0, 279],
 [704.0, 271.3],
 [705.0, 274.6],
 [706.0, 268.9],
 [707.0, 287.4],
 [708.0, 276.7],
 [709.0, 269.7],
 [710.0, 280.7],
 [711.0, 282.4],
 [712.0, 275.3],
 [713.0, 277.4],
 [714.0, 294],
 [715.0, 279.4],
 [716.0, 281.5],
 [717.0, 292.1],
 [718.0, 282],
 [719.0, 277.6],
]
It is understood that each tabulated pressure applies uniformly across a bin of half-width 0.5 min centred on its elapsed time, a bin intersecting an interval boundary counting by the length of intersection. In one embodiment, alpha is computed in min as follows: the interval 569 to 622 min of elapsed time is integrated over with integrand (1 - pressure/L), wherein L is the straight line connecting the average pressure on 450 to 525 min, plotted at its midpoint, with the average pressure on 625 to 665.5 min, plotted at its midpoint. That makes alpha 7.6 min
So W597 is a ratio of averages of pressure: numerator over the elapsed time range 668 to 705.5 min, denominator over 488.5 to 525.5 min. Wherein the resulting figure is 1.0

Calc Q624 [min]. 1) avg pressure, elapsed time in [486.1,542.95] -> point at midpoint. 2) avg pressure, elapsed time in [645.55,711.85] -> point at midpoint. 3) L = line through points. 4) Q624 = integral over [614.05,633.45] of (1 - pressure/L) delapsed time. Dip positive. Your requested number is 1.73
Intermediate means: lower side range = 263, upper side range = 265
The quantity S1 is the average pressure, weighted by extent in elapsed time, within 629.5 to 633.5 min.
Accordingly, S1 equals 253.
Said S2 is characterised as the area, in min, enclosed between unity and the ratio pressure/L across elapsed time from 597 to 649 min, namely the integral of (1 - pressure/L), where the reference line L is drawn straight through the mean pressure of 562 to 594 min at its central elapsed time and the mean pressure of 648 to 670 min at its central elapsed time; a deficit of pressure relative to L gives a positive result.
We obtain 6.3 min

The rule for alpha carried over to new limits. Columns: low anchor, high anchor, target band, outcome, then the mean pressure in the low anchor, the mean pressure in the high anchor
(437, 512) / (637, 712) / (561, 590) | 0.29 min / 264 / 264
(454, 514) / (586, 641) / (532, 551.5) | -2.87 min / 261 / 218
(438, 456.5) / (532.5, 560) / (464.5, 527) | 3.51 min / 278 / 276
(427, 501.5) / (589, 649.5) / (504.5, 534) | -2.43 min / 268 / 223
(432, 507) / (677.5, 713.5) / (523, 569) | -1.63 min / 265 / 270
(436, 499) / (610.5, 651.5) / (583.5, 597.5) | 1.80 min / 267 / 243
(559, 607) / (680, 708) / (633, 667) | 0.04 min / 235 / 269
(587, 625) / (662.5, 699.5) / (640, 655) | -1.19 min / 204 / 265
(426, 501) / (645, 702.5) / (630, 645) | 0.61 min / 268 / 263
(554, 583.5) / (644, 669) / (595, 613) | 5.71 min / 270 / 257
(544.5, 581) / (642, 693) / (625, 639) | 0.71 min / 273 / 261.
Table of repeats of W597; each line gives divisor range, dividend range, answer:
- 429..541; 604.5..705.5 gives 0.93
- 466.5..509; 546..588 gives 1.05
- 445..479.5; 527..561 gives 1.01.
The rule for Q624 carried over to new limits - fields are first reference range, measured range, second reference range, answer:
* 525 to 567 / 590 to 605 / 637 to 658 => 4.4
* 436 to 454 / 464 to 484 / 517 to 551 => 0.5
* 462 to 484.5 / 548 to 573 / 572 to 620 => -4.4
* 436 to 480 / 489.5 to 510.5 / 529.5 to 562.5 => 2.5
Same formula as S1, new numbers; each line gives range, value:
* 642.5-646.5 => 256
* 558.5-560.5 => 272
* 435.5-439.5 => 281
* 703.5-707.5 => 276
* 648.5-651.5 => 260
